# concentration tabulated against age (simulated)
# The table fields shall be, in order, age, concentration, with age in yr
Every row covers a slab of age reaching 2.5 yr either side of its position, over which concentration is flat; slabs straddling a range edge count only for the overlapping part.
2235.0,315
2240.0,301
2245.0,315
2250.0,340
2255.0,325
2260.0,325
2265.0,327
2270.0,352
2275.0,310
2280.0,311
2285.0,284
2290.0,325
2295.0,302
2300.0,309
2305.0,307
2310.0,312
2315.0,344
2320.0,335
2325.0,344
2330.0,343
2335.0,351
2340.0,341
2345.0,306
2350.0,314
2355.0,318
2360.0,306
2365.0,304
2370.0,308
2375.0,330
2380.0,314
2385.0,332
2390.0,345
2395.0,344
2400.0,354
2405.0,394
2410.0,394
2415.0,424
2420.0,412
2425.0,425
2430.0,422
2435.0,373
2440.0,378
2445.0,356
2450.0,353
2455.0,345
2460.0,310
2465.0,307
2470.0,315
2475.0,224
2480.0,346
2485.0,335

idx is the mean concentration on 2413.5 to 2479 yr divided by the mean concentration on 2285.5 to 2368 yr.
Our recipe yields 1.1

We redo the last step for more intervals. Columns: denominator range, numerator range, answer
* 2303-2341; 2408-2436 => 1.23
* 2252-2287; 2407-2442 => 1.26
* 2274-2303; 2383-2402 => 1.12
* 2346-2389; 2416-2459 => 1.21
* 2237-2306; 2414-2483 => 1.12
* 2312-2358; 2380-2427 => 1.13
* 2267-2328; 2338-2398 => 1.01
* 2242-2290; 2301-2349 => 1.03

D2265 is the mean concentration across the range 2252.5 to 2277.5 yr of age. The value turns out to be 328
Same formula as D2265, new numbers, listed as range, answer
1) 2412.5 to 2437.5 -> 411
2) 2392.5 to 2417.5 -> 382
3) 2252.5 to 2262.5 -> 325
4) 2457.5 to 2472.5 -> 311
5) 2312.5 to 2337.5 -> 343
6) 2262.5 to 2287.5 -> 317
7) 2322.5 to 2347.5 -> 337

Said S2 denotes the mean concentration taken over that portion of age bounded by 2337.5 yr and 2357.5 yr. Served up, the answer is 320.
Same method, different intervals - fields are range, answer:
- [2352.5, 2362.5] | 312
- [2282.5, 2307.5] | 305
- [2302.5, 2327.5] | 328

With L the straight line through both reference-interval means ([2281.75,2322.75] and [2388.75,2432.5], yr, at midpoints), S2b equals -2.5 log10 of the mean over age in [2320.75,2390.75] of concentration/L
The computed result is 0.086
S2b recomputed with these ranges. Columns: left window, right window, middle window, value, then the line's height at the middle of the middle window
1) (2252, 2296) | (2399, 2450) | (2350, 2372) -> 0.167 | 361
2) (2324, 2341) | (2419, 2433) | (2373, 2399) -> 0.160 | 387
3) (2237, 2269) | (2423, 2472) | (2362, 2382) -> 0.102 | 345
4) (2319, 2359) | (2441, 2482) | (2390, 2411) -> -0.128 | 326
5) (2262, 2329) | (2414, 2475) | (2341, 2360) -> 0.072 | 336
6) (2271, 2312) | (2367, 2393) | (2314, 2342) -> -0.089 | 316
